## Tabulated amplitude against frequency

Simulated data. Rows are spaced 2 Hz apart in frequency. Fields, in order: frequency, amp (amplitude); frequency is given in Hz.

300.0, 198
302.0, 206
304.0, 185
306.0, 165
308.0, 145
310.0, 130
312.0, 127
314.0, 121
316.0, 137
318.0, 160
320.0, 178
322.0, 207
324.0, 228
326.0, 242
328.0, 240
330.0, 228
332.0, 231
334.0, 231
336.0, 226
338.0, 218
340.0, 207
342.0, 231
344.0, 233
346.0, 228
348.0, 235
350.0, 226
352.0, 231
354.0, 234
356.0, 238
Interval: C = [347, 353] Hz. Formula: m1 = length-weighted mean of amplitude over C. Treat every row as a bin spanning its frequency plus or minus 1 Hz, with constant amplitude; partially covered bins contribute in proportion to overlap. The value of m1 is 231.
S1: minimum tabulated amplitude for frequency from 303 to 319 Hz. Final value 121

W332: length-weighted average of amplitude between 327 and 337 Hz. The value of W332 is 231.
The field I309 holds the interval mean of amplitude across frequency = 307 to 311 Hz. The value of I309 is 138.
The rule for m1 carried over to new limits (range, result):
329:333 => 230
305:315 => 138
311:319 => 136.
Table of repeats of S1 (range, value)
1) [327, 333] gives 228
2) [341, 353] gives 226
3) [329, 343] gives 207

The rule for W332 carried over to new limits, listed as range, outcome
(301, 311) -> 166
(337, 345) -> 222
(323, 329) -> 237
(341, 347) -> 231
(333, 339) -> 225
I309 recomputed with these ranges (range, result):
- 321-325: 218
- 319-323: 192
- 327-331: 234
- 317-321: 169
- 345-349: 232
